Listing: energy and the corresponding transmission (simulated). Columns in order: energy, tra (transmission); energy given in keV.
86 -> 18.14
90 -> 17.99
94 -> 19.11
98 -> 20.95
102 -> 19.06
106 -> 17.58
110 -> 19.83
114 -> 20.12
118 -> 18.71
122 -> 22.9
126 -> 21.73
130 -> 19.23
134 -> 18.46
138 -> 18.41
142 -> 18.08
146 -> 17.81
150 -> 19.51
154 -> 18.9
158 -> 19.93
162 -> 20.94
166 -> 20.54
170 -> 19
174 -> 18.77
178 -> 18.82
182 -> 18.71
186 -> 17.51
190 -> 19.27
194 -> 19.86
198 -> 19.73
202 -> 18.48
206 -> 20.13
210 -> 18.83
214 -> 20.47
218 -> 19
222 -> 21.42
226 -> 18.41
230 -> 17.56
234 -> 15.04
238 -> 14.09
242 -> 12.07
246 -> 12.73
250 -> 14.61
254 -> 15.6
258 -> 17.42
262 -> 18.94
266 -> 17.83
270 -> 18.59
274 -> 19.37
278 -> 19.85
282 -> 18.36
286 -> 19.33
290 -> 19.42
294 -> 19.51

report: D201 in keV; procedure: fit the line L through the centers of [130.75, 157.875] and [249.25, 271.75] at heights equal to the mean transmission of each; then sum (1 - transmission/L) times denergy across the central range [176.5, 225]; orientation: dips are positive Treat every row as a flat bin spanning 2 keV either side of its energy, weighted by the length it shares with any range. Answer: -3.6 keV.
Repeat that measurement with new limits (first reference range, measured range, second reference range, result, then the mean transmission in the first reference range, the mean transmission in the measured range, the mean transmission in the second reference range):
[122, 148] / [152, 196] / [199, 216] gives 0.2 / 19.3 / 19.3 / 19.5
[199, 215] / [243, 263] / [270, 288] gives 3.9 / 19.4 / 15.5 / 19.2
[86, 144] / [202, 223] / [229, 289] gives -2.5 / 19.4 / 19.8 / 16.8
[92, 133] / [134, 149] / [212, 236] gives 1.0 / 19.9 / 18.2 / 18.6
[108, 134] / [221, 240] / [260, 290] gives 2.2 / 20.3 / 17.1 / 18.9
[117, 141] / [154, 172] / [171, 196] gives -0.7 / 19.9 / 20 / 18.8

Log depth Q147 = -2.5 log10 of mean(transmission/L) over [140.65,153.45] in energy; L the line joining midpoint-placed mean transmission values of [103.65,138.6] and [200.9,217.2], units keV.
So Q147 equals 0.06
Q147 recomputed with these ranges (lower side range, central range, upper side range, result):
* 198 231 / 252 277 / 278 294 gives 0.07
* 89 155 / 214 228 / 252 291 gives -0.06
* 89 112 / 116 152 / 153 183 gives -0.01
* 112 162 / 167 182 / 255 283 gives 0.02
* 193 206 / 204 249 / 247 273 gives 0.08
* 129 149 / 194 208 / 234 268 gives -0.17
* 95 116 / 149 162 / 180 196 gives -0.03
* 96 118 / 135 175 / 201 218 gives 0.02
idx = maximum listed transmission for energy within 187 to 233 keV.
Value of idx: 21.42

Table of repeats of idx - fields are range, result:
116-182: 22.9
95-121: 20.95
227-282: 19.85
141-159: 19.93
